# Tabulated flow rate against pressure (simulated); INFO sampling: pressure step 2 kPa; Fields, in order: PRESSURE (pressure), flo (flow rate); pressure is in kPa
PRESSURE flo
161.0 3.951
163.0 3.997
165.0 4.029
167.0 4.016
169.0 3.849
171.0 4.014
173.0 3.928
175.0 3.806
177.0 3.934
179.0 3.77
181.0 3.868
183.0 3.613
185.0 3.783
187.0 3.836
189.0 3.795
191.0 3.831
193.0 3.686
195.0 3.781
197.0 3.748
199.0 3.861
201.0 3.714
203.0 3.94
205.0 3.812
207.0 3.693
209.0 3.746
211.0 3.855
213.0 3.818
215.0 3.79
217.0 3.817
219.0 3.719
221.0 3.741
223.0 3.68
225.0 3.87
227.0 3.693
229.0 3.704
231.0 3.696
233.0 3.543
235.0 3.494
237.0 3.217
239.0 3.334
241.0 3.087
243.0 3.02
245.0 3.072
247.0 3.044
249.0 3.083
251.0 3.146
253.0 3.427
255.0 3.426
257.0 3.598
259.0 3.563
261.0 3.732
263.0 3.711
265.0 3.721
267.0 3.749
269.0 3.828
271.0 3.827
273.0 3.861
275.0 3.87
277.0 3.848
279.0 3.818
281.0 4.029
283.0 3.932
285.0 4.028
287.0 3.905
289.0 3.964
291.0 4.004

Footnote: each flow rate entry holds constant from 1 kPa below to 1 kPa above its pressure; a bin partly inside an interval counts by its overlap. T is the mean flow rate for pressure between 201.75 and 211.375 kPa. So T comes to 3.8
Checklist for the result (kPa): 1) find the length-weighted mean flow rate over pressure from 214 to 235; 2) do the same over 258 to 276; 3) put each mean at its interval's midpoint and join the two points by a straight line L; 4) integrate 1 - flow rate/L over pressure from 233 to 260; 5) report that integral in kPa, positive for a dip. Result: 3.3 kPa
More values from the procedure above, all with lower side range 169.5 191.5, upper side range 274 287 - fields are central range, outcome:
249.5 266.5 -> 1.6 kPa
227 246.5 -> 2.6 kPa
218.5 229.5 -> 0.4 kPa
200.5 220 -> 0.3 kPa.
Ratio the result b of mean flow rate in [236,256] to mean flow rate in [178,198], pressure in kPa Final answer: 0.84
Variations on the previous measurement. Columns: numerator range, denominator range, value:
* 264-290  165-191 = 1.00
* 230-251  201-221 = 0.86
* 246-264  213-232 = 0.91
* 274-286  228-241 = 1.13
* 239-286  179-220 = 0.95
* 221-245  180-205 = 0.92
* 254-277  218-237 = 1.02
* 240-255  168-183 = 0.81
